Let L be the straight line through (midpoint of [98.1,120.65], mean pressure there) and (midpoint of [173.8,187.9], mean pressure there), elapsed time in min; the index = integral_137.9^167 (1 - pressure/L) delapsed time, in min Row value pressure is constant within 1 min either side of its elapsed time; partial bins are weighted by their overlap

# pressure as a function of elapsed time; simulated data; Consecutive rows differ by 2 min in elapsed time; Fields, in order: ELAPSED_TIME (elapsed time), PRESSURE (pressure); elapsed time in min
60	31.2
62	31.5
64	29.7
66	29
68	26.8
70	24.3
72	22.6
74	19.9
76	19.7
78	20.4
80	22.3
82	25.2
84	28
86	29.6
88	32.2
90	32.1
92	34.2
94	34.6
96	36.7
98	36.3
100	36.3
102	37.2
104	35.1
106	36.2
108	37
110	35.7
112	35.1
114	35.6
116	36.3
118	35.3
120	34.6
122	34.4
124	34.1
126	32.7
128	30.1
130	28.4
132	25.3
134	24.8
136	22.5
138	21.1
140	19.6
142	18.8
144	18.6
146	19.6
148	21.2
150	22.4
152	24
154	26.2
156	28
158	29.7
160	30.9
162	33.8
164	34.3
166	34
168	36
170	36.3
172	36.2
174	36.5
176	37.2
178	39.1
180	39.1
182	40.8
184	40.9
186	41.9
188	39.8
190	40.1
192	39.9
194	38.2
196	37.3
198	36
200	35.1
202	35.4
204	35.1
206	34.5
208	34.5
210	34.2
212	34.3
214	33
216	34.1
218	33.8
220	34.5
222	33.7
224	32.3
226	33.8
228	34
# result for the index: 9.6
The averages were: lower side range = 35.9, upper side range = 39.5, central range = 25.6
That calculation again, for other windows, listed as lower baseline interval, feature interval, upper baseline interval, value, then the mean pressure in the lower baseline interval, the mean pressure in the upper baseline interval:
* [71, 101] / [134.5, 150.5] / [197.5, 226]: 5.5 min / 28.7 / 34.3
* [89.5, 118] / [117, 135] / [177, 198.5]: 2.7 min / 35.7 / 39.5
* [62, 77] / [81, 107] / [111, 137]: -5.0 min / 25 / 31.5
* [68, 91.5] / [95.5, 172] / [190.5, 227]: -3.2 min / 25.4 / 35.1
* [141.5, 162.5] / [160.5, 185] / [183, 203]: -4.0 min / 24.8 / 38.5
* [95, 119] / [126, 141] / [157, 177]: 4.4 min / 36.1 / 34.5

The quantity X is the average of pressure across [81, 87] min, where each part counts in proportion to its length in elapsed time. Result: 27.6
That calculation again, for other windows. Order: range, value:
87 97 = 34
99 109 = 36.4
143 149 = 19.8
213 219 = 33.6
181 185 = 40.8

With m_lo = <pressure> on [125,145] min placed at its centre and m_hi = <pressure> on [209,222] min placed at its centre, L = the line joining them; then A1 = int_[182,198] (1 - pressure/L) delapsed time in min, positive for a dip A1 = -4.5 min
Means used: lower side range 24.2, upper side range 34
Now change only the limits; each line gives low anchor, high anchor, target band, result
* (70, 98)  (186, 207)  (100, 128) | -4.6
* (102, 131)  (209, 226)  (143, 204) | 0.7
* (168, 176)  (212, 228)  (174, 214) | -2.5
